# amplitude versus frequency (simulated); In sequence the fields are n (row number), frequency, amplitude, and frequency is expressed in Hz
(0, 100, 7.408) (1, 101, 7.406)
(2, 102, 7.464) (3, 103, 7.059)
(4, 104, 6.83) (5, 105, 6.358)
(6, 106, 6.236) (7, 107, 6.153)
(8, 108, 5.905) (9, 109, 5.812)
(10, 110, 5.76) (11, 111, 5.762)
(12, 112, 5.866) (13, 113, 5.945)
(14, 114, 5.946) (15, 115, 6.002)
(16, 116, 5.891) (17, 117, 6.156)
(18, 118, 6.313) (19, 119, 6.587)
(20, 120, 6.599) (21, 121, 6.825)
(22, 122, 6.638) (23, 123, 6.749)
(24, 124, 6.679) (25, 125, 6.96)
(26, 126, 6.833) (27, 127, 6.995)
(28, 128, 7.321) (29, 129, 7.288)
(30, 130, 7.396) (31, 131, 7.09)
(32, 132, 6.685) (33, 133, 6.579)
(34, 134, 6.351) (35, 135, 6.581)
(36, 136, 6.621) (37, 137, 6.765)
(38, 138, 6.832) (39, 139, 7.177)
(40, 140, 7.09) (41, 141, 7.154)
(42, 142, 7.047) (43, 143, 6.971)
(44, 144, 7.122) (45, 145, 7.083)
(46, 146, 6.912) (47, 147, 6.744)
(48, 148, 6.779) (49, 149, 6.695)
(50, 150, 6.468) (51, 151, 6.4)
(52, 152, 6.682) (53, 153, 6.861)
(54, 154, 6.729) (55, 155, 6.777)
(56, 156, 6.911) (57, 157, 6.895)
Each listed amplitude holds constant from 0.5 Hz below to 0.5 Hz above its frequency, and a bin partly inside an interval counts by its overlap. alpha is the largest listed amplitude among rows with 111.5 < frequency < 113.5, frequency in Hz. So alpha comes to 5.945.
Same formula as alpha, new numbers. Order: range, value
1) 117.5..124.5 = 6.825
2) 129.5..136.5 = 7.396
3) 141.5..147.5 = 7.122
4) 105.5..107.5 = 6.236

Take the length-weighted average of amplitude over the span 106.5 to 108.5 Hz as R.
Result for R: 6.03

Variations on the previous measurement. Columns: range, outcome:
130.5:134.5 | 6.68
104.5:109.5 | 6.09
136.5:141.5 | 7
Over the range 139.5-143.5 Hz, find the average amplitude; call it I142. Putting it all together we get 7.07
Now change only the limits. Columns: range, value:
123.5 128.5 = 6.96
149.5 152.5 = 6.52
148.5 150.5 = 6.58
